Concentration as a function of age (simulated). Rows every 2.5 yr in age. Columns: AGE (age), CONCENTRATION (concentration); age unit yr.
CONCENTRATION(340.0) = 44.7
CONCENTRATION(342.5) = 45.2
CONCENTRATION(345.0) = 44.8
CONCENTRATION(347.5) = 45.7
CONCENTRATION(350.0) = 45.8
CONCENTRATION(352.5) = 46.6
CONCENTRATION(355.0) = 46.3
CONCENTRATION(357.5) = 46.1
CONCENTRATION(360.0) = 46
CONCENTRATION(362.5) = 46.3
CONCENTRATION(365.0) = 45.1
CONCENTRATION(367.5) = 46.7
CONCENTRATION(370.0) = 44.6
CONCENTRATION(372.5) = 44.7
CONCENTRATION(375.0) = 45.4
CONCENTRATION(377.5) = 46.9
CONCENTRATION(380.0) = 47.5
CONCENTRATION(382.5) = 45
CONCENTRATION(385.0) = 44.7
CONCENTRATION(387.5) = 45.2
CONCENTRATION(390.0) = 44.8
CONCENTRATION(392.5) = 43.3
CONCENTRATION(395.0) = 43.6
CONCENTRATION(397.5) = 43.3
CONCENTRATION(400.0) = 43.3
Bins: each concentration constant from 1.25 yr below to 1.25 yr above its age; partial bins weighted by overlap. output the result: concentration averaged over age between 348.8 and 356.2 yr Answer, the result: 46.2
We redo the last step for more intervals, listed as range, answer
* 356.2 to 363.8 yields 46.1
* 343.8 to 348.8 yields 45.3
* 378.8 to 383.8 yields 46.2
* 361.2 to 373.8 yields 45.5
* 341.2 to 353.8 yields 45.6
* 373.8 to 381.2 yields 46.6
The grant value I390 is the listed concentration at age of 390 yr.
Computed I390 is 44.8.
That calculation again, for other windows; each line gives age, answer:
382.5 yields 45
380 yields 47.5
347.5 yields 45.7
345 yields 44.8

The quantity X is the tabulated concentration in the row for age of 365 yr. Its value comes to 45.1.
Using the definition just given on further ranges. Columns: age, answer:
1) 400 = 43.3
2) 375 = 45.4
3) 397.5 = 43.3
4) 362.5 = 46.3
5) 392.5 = 43.3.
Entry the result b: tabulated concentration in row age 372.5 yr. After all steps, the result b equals 44.7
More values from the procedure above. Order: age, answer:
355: 46.3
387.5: 45.2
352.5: 46.6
